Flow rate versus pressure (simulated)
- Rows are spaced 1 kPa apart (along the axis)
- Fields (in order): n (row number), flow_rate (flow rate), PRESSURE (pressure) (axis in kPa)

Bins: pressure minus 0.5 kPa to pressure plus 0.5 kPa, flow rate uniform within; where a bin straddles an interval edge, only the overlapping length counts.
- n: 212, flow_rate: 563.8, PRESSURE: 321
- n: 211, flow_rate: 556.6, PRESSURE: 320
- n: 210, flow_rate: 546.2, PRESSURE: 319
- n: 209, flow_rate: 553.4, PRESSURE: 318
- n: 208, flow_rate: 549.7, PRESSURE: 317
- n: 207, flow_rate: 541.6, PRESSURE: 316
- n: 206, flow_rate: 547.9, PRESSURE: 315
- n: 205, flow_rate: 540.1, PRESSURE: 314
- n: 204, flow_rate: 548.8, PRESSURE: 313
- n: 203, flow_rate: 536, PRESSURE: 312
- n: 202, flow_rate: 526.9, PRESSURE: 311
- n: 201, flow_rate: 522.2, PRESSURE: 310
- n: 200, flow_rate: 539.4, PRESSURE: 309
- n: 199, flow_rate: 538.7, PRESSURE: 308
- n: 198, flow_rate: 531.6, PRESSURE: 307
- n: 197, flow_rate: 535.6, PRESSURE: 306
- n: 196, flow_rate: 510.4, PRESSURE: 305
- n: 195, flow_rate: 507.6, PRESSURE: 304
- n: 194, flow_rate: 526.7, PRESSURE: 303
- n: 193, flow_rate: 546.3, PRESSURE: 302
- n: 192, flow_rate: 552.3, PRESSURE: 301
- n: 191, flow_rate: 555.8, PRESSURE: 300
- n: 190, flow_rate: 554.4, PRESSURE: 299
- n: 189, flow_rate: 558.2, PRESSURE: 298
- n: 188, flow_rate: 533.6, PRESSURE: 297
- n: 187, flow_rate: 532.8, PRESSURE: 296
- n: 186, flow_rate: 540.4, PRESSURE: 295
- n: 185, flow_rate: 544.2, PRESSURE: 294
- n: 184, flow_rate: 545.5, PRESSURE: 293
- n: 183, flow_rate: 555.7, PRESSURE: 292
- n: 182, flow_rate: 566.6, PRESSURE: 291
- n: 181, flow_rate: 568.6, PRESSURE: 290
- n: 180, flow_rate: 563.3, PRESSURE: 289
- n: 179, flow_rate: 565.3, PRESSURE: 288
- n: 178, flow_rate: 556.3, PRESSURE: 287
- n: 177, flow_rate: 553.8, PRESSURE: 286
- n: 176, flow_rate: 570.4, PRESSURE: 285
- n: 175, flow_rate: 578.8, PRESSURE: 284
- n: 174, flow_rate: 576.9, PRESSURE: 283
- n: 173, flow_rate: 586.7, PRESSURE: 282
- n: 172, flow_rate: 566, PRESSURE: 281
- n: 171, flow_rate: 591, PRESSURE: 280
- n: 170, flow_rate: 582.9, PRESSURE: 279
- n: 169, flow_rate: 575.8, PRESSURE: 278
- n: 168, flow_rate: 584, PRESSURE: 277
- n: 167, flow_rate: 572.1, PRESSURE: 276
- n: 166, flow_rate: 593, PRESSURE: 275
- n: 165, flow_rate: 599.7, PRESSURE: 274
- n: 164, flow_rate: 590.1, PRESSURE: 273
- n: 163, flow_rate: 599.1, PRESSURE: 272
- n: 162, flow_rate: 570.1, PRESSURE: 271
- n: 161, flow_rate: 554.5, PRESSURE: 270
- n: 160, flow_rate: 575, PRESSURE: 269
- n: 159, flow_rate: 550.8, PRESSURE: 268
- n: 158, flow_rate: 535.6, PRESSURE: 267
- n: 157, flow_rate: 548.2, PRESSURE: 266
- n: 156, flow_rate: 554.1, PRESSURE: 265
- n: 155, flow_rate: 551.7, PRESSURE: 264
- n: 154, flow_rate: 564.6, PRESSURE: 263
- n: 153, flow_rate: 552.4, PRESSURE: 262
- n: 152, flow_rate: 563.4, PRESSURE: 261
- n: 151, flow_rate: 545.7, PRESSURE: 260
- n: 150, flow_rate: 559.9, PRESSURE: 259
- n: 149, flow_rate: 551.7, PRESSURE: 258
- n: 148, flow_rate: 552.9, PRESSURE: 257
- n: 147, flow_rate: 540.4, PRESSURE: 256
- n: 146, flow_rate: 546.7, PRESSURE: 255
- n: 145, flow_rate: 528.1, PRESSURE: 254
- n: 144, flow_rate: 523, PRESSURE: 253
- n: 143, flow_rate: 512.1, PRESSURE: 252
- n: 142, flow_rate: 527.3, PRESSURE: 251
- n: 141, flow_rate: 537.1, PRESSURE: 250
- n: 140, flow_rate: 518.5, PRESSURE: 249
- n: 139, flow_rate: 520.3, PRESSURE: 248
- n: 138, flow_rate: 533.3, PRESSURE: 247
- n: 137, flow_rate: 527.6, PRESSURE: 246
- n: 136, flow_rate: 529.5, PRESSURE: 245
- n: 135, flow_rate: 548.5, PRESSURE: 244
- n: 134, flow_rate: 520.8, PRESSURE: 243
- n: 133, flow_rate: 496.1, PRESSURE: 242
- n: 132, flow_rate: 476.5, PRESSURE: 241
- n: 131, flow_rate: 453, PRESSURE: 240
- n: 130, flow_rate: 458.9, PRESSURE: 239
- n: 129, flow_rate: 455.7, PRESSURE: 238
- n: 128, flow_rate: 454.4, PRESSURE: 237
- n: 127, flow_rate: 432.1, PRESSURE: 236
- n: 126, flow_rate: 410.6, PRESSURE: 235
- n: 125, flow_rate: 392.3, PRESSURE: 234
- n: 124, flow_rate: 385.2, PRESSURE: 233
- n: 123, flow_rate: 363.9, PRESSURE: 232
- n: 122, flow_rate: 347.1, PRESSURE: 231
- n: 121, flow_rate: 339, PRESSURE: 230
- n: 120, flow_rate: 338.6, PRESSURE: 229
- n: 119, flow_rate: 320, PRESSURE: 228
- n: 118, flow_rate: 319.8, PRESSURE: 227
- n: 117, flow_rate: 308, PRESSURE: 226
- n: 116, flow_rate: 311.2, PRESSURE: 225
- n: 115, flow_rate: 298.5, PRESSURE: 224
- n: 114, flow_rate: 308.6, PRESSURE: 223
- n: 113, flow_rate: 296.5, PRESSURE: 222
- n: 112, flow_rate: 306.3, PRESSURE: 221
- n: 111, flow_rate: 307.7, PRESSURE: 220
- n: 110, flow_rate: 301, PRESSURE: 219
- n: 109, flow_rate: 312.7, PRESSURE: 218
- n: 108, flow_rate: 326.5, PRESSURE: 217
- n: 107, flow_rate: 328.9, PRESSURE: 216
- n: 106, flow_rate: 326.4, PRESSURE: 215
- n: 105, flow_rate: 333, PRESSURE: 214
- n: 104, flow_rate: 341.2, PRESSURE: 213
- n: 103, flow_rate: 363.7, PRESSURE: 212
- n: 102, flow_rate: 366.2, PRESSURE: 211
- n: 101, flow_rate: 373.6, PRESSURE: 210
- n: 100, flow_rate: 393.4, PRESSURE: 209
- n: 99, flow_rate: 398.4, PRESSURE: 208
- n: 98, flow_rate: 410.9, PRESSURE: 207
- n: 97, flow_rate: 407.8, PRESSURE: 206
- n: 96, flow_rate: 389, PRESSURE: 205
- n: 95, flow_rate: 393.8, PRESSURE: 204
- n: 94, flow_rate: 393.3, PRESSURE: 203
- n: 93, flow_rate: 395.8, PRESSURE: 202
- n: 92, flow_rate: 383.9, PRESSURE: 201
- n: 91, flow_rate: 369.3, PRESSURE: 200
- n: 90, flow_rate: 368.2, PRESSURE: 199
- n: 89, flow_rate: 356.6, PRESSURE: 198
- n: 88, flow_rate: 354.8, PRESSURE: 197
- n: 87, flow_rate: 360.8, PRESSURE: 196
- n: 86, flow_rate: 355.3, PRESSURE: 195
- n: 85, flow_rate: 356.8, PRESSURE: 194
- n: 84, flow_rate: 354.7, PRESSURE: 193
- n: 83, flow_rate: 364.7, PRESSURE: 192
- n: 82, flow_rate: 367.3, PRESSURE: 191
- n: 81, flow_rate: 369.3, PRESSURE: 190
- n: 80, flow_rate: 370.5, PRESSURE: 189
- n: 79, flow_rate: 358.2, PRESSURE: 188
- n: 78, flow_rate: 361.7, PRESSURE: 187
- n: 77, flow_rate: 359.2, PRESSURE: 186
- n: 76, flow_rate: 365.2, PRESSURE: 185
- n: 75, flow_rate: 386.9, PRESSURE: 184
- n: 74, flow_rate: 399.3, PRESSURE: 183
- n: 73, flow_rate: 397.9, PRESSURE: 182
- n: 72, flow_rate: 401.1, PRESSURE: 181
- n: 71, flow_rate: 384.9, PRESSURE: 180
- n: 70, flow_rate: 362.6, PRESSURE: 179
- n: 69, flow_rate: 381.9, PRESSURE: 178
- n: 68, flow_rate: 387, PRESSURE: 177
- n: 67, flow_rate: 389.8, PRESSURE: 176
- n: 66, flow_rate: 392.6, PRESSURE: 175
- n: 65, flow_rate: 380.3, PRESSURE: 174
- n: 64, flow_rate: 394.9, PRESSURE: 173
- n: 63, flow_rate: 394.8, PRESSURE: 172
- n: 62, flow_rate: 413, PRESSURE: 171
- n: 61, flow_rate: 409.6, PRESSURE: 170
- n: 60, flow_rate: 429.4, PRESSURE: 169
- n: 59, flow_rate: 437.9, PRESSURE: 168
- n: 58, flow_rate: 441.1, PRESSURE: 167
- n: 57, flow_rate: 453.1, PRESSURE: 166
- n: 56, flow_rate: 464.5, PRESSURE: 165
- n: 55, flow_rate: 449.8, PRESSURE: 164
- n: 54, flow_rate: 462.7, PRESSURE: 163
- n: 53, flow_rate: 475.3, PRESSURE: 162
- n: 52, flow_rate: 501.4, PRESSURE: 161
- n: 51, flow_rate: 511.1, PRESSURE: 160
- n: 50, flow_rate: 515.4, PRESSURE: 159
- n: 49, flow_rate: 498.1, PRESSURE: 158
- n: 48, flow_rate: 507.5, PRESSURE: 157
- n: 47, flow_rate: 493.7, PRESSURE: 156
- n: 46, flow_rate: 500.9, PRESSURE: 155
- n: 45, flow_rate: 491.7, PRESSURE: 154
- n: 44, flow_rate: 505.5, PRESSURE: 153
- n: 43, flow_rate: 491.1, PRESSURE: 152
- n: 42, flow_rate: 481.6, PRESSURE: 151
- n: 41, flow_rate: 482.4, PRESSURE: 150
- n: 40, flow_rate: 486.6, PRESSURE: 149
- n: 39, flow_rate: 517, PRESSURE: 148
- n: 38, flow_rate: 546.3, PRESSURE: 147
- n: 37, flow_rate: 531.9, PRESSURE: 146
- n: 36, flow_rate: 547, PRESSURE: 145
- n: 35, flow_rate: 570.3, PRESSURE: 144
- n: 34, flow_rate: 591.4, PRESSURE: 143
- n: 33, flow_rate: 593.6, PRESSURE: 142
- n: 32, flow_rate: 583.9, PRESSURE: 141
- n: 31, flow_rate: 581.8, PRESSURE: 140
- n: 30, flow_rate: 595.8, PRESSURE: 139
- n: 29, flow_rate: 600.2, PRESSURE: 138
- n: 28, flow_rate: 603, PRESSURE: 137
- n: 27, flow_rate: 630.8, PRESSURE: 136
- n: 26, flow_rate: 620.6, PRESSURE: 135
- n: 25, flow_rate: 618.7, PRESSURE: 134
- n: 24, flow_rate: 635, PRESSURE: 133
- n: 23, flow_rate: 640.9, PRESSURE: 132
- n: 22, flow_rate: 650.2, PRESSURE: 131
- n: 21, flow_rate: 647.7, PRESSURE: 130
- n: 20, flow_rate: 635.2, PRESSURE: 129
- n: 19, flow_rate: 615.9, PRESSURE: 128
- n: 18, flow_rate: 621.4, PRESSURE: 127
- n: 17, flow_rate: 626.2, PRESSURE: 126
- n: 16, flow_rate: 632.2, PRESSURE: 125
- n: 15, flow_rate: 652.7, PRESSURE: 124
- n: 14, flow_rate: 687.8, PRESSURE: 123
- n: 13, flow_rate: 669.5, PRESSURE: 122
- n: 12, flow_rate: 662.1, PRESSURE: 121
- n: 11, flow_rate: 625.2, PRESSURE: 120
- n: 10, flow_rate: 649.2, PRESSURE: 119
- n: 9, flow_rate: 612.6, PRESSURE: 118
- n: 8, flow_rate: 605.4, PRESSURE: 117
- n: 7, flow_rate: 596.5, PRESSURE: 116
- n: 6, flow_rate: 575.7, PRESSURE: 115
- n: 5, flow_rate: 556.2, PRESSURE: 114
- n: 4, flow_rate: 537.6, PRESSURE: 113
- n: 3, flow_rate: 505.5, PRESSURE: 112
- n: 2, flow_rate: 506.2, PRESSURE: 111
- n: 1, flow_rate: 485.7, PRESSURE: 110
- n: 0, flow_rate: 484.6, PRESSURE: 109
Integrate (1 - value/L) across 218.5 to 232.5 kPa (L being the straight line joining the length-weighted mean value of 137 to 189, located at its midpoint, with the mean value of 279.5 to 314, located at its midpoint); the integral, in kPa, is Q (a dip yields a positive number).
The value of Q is 5.1 kPa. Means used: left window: 464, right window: 549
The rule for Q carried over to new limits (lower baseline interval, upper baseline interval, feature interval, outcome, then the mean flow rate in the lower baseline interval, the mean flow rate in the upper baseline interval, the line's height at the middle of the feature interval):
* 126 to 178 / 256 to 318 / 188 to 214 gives 7.7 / 518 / 555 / 531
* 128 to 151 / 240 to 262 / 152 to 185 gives 7.7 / 585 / 530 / 571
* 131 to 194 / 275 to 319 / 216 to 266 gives 7.0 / 472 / 552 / 519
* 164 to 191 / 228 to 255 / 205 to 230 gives 5.7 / 396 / 465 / 439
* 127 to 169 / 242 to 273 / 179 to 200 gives 6.7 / 541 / 545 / 543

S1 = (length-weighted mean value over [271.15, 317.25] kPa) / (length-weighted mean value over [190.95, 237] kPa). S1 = 1.56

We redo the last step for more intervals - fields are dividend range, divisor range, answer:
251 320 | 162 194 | 1.39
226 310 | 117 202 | 1.07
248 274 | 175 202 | 1.48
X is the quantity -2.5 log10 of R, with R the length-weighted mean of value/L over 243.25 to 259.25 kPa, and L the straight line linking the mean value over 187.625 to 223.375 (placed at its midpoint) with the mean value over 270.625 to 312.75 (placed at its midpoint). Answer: -0.154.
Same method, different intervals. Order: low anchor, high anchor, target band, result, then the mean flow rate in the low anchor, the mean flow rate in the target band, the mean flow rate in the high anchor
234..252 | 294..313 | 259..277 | -0.113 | 492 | 566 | 537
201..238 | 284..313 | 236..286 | -0.193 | 357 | 544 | 545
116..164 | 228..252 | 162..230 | 0.343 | 574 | 372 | 458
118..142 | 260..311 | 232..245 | 0.258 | 629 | 456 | 557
